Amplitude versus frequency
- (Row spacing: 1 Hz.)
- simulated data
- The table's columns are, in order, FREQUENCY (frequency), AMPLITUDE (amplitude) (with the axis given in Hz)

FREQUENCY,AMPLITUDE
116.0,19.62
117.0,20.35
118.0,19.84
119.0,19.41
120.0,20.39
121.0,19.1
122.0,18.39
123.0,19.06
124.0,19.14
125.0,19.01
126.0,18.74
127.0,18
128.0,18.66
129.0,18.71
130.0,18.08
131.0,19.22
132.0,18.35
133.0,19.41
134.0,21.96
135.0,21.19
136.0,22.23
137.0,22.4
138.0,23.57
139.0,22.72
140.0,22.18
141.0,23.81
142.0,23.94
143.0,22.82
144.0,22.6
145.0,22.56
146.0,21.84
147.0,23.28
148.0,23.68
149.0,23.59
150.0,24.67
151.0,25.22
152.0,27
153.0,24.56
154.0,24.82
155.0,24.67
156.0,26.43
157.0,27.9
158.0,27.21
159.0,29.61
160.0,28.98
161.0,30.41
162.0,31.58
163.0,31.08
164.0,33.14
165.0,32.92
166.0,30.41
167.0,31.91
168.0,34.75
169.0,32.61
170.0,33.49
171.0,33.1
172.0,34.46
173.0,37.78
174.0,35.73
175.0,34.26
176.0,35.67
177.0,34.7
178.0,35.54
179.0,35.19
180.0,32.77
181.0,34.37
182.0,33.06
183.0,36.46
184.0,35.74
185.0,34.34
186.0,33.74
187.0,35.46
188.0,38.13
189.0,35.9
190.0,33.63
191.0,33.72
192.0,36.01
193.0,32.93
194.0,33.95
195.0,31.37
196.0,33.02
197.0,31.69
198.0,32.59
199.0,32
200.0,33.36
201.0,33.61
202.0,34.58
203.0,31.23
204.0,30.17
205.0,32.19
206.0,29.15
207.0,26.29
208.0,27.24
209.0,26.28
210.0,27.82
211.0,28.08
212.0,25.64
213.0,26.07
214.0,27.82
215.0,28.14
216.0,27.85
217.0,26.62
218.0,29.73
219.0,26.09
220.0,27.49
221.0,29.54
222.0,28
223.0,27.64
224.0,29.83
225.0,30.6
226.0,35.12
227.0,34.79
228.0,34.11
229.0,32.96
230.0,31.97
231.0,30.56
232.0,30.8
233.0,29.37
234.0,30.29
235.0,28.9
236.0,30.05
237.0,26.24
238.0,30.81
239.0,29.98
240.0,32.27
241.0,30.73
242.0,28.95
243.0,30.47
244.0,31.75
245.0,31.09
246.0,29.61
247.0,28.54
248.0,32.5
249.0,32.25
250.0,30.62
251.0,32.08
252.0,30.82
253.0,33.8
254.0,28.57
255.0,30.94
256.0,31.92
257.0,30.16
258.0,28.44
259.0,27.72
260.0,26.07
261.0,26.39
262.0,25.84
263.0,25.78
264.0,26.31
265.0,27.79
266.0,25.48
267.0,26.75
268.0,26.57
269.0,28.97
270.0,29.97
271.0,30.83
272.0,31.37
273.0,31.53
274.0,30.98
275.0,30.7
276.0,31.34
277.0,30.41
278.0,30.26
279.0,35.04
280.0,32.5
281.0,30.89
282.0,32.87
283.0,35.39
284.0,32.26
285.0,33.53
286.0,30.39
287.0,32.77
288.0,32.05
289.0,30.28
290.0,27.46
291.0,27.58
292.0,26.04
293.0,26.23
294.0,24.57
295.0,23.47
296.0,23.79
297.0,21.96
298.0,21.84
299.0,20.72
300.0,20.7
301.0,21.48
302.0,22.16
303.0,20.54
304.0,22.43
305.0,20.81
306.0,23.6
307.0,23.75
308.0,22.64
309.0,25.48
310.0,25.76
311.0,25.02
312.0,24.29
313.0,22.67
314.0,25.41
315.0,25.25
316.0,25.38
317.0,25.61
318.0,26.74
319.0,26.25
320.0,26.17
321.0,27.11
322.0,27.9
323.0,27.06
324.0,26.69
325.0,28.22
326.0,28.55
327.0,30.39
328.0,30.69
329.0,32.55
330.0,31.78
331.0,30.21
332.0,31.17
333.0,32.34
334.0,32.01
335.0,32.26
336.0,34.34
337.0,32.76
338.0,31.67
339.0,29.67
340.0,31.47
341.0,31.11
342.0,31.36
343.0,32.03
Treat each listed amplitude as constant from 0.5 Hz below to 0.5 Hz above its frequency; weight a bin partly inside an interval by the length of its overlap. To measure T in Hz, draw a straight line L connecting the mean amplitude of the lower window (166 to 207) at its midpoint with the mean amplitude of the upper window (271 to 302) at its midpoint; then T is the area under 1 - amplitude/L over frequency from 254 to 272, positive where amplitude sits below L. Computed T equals 1.0 Hz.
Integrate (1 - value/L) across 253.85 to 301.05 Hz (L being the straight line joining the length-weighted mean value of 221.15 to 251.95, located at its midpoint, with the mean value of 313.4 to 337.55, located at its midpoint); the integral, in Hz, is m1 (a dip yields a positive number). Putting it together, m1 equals 2.3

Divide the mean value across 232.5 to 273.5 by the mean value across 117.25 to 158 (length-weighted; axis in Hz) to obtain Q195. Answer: 1.3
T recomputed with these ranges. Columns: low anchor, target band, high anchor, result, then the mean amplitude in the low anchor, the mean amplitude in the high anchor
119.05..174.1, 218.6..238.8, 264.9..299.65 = -2.1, 25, 29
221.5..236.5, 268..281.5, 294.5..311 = -2.7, 31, 22.6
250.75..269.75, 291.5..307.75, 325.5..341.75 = 3.9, 28.4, 31.4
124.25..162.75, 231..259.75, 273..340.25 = -4.6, 23.3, 27.9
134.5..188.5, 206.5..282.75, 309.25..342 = -1.6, 29.4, 28.7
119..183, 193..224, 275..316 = -3.6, 26.4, 26.7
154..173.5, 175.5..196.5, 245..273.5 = -2.7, 31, 29.2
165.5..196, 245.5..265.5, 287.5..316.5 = -0.8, 34.4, 24.3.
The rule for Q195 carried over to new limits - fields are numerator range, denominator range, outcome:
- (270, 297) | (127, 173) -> 1.16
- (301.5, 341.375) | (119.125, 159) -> 1.24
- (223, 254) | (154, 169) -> 1.03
